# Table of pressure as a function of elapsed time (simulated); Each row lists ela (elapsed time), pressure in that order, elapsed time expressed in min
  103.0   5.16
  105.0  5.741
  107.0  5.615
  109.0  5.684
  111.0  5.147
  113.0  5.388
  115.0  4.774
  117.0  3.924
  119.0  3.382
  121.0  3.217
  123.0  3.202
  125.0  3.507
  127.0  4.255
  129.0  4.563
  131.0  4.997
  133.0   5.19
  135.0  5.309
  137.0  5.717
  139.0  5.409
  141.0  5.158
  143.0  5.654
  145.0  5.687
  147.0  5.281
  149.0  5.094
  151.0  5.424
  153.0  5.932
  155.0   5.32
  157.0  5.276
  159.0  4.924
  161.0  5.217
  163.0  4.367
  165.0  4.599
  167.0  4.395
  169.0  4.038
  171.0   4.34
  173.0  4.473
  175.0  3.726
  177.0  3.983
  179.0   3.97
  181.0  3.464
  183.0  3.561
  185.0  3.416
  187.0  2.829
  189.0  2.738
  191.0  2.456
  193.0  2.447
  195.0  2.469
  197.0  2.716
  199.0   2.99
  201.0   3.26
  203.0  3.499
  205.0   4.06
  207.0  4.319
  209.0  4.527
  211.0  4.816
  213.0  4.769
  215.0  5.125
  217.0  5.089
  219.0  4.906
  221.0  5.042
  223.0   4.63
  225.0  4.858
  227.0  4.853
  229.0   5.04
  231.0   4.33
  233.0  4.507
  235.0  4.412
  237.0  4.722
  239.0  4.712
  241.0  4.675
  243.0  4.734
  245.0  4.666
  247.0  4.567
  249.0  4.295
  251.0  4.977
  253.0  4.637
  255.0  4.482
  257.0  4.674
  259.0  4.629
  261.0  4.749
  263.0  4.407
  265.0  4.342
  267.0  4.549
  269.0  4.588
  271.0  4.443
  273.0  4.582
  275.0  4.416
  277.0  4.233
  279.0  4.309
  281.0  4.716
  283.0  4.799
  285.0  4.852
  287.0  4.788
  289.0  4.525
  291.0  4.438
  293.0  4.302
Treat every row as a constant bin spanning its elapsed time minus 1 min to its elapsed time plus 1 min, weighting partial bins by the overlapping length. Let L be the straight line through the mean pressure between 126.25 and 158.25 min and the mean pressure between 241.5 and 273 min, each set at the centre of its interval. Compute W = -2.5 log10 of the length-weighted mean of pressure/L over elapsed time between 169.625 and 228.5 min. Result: 0.25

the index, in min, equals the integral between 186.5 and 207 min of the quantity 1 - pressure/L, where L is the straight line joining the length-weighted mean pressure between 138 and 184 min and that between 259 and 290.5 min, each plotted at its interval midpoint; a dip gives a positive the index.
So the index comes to 7.3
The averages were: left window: 4.75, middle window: 3.02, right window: 4.55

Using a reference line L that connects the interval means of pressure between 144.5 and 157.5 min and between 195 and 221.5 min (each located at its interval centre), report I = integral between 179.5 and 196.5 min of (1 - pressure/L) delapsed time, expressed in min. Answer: 6.2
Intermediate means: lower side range 5.43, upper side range 4.16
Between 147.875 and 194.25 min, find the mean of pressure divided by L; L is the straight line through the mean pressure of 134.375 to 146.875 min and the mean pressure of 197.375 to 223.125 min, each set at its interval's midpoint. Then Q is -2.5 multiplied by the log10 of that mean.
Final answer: 0.20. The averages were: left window 5.48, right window 4.34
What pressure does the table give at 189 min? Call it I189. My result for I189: 2.738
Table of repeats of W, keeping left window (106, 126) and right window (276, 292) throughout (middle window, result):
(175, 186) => 0.208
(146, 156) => -0.218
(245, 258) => -0.016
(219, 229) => -0.083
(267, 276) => 0.013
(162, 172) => 0.024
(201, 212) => 0.085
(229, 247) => -0.021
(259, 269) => 0.007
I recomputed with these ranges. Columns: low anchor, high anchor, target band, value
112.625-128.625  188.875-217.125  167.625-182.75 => -0.9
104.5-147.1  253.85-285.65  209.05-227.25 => -0.9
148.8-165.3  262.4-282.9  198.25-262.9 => 2.2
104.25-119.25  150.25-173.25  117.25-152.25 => 1.3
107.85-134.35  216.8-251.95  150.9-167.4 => -2.0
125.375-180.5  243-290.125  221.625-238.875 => 0.0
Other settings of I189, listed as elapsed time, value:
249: 4.295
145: 5.687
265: 4.342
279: 4.309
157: 5.276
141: 5.158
